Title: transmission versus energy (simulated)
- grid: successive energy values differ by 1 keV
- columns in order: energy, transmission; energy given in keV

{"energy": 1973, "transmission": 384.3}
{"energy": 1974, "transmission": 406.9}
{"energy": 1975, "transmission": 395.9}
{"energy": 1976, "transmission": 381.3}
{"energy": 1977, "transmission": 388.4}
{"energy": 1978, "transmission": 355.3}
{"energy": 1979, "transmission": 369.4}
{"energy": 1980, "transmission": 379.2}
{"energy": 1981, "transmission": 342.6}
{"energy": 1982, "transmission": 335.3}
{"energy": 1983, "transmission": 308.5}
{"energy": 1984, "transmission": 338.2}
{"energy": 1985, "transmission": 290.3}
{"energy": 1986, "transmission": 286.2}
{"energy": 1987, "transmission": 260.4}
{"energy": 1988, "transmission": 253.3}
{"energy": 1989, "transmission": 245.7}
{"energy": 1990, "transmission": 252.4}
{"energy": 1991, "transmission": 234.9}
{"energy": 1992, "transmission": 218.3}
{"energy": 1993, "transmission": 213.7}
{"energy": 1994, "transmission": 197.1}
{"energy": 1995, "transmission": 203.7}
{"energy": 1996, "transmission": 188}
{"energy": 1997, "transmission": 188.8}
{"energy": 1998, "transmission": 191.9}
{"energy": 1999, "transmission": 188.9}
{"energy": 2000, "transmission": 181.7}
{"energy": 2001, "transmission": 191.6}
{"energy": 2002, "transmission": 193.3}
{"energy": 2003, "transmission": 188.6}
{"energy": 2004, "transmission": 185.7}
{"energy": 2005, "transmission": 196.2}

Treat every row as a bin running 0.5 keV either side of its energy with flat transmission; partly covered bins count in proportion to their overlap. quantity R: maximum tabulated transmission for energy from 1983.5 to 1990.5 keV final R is 338.2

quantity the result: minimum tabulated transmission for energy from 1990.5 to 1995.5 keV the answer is 197.1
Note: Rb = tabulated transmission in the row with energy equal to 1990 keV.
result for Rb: 252.4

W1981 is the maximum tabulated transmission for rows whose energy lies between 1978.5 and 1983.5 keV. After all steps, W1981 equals 379.2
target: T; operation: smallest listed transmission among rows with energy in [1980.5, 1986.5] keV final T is 286.2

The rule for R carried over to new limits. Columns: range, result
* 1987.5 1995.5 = 253.3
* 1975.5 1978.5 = 388.4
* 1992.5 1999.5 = 213.7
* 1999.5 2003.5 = 193.3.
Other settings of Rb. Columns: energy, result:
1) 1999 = 188.9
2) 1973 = 384.3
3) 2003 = 188.6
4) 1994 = 197.1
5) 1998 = 191.9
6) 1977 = 388.4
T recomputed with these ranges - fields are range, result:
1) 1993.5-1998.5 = 188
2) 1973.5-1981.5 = 342.6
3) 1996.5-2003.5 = 181.7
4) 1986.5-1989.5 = 245.7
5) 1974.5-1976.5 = 381.3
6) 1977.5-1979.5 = 355.3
